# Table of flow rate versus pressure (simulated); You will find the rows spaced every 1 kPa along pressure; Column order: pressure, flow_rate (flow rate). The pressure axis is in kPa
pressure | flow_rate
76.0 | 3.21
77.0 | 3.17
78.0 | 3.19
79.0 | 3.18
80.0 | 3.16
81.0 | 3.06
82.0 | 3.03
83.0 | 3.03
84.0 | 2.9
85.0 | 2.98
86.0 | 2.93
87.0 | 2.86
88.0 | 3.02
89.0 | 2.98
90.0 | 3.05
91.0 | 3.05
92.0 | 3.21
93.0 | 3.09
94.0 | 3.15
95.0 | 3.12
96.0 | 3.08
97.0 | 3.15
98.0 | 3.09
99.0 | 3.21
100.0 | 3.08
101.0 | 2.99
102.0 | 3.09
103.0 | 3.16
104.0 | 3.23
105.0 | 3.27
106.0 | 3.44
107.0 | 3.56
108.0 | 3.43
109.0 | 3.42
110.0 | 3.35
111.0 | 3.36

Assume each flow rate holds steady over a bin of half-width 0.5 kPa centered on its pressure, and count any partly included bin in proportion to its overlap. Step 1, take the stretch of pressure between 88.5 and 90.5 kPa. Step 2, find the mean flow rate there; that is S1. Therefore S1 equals 3.01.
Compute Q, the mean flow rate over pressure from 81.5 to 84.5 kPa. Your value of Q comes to 2.99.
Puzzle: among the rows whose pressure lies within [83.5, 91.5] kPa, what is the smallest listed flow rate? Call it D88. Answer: 2.86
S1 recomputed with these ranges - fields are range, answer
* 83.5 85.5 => 2.94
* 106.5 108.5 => 3.5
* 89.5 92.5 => 3.1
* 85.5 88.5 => 2.94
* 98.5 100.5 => 3.15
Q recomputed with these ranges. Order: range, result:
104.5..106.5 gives 3.35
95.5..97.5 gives 3.12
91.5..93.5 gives 3.15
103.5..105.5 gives 3.25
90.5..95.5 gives 3.12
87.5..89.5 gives 3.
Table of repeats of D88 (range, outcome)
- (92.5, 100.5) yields 3.08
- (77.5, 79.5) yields 3.18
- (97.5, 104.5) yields 2.99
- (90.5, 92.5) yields 3.05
